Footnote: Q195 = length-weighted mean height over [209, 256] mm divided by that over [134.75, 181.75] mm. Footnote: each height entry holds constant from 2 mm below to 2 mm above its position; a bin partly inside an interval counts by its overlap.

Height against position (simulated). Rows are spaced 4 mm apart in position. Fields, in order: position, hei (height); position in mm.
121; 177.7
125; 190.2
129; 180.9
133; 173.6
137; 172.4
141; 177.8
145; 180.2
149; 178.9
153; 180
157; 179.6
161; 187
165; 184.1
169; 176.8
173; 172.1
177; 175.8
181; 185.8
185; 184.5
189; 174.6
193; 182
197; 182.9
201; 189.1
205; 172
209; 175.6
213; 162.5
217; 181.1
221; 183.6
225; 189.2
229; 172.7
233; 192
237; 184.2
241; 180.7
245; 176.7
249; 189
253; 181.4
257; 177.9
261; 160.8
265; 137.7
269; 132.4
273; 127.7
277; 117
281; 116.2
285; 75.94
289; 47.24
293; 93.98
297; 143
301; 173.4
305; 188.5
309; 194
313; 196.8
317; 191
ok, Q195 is 1.0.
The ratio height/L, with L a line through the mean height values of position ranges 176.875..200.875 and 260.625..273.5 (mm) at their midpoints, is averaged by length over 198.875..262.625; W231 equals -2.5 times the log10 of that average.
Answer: -0.14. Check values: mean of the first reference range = 182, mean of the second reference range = 138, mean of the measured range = 179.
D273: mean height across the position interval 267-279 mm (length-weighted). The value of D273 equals 126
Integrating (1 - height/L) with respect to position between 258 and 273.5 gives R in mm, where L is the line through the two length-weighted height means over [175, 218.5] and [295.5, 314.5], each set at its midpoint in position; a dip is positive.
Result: 3.11 mm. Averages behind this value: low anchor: 179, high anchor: 180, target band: 143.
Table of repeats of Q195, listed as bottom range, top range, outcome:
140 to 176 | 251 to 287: 0.76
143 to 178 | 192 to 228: 1.00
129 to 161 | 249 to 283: 0.82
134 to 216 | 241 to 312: 0.81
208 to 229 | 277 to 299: 0.55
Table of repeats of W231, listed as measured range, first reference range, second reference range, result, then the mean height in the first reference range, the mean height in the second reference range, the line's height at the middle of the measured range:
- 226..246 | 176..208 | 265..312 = -0.16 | 181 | 130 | 158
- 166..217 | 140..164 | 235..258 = 0.02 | 181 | 182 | 181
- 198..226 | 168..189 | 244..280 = -0.06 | 179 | 154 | 169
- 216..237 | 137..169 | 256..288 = -0.24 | 180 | 127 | 147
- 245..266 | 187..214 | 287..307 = -0.14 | 177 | 129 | 150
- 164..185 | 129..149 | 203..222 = -0.02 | 177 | 175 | 176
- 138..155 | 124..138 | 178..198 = 0.01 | 179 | 182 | 180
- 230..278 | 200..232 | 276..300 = -0.19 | 178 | 101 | 138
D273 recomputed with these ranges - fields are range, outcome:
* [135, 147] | 177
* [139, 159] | 179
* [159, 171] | 183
